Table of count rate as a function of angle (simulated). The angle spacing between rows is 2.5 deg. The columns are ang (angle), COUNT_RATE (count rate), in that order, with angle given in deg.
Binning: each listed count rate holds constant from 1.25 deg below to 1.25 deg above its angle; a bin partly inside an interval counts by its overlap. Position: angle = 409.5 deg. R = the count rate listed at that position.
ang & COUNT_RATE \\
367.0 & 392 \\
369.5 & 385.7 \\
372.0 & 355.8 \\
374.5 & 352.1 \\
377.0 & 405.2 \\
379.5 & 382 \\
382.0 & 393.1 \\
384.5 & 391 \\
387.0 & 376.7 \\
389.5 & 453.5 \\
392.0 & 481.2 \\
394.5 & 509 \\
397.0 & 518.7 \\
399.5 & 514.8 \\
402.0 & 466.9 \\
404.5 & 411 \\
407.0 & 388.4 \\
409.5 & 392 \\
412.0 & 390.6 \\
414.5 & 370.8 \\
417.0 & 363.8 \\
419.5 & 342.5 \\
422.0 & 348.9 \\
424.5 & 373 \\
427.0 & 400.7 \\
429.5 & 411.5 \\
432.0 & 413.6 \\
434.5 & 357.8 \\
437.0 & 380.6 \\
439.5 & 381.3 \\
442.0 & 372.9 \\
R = 392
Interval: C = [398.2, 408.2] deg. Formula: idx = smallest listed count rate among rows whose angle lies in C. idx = 388.4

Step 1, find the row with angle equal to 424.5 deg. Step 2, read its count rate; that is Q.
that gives 373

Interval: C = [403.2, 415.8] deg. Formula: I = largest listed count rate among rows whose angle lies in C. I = 411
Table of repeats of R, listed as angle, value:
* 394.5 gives 509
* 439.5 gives 381.3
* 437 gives 380.6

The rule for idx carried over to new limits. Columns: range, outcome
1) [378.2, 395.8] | 376.7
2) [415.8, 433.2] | 342.5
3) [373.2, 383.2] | 352.1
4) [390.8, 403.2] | 466.9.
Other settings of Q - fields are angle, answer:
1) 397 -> 518.7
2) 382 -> 393.1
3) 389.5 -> 453.5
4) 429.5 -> 411.5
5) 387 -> 376.7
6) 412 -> 390.6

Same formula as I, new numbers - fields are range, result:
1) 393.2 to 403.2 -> 518.7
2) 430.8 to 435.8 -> 413.6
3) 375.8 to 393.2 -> 481.2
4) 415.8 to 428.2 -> 400.7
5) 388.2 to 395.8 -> 509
